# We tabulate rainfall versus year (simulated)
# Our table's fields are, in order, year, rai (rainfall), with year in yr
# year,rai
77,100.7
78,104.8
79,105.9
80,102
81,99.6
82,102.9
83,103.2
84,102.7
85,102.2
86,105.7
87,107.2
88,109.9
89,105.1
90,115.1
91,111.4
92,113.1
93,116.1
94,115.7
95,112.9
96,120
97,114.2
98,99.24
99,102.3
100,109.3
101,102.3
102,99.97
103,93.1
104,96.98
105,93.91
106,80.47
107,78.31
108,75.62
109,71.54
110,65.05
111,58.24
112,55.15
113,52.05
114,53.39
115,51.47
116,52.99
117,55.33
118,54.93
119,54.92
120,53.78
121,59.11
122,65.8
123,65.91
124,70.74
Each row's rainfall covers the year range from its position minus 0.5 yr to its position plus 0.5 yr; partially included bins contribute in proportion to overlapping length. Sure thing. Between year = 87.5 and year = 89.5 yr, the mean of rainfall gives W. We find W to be 108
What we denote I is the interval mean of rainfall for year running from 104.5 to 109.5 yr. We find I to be 80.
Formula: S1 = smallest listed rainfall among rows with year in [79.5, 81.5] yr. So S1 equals 99.6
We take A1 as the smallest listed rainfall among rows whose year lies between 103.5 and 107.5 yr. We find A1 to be 78.31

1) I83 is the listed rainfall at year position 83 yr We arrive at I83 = 103.2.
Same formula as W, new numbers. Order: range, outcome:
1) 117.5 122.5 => 57.7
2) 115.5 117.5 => 54.2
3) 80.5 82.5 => 101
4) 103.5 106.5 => 90.5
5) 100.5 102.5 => 101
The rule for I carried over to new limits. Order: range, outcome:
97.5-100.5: 104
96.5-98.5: 107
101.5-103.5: 96.5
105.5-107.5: 79.4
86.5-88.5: 109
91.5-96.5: 116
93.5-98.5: 112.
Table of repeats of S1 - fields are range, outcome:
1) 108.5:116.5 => 51.47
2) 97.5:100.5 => 99.24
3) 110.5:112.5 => 55.15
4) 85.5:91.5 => 105.1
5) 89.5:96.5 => 111.4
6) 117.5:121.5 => 53.78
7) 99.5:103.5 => 93.1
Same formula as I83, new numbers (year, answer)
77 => 100.7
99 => 102.3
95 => 112.9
